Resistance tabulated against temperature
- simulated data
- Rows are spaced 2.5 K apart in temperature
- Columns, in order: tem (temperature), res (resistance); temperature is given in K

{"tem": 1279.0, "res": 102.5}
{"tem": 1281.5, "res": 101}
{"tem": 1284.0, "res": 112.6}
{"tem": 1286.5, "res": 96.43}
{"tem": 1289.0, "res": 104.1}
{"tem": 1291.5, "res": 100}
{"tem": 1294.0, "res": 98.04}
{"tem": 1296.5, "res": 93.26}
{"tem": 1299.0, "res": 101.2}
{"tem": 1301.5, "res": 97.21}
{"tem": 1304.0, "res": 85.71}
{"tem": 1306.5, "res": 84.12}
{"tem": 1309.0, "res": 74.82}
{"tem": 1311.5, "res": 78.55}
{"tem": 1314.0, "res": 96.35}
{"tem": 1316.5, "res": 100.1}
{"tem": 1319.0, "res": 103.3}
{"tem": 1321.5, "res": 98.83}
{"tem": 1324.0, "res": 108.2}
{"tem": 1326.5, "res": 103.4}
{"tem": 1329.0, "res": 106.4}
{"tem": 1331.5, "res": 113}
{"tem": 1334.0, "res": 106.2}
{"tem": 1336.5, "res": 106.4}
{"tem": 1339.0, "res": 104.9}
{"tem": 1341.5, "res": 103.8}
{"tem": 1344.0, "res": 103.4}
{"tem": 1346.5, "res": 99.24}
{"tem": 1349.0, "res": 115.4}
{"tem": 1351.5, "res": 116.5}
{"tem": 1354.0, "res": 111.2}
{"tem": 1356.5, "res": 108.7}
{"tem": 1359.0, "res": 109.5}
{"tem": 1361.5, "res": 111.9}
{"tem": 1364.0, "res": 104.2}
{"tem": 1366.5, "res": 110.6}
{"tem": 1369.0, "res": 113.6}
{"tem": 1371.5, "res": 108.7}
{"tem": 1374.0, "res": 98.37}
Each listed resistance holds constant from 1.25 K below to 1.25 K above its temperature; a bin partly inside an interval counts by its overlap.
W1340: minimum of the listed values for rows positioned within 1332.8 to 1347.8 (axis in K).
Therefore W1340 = 99.24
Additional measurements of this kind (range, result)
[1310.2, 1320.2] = 78.55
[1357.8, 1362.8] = 109.5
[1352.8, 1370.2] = 104.2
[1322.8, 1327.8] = 103.4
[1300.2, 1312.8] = 74.82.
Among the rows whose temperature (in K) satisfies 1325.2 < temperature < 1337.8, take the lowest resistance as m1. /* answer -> 103.4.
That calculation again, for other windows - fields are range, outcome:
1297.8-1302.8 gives 97.21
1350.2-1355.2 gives 111.2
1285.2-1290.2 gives 96.43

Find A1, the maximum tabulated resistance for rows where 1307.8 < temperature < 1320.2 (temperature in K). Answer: 103.3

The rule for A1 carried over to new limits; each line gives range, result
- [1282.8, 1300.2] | 112.6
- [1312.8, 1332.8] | 113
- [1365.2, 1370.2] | 113.6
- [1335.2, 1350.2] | 115.4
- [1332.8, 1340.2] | 106.4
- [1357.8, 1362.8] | 111.9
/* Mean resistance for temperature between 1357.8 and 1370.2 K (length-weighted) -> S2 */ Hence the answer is 110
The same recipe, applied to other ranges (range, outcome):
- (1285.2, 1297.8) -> 98.4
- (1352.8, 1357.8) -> 110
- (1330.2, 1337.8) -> 108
